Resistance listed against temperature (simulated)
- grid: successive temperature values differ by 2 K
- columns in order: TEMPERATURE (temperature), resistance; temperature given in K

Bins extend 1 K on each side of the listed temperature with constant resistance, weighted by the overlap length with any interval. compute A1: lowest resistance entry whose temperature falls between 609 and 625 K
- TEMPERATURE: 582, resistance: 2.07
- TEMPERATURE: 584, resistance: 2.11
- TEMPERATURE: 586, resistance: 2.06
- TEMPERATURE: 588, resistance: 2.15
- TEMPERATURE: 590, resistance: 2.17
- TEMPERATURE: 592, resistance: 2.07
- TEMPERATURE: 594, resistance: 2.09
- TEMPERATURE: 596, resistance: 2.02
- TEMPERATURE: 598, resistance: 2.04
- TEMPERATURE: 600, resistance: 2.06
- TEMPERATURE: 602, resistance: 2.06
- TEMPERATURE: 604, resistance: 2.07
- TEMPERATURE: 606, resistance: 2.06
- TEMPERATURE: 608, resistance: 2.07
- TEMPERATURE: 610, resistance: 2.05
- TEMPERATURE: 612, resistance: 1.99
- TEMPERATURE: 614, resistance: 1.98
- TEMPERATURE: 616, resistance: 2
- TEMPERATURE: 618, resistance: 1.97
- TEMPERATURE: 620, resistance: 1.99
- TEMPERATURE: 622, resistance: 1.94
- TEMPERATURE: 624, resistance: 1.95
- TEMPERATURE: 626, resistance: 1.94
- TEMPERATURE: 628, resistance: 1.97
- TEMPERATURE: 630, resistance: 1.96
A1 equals 1.94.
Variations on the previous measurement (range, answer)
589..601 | 2.02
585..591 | 2.06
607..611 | 2.05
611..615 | 1.98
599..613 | 1.99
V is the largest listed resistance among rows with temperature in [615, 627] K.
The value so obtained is 2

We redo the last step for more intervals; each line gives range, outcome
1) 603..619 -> 2.07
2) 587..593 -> 2.17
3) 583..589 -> 2.15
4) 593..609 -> 2.09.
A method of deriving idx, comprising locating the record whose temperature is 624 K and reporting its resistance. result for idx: 1.95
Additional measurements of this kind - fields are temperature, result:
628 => 1.97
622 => 1.94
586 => 2.06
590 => 2.17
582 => 2.07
